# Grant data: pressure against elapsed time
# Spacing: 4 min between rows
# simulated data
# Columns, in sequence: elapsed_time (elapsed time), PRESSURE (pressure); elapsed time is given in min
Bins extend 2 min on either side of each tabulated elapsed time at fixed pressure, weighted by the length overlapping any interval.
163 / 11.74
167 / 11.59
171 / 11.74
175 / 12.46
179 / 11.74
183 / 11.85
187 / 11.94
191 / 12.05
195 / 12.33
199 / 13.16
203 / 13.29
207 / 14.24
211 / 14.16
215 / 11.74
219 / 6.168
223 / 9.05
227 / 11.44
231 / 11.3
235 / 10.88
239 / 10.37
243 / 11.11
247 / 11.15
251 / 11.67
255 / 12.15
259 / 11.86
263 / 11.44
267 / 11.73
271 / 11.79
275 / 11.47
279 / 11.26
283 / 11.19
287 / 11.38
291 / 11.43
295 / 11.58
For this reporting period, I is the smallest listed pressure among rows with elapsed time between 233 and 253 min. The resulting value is 10.37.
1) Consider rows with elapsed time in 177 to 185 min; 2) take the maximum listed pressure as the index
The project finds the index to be 11.85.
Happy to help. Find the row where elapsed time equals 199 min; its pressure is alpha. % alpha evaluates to 13.16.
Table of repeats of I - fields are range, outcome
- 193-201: 12.33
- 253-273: 11.44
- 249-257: 11.67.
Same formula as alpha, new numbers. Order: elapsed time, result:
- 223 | 9.05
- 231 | 11.3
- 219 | 6.168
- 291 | 11.43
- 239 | 10.37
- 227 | 11.44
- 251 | 11.67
